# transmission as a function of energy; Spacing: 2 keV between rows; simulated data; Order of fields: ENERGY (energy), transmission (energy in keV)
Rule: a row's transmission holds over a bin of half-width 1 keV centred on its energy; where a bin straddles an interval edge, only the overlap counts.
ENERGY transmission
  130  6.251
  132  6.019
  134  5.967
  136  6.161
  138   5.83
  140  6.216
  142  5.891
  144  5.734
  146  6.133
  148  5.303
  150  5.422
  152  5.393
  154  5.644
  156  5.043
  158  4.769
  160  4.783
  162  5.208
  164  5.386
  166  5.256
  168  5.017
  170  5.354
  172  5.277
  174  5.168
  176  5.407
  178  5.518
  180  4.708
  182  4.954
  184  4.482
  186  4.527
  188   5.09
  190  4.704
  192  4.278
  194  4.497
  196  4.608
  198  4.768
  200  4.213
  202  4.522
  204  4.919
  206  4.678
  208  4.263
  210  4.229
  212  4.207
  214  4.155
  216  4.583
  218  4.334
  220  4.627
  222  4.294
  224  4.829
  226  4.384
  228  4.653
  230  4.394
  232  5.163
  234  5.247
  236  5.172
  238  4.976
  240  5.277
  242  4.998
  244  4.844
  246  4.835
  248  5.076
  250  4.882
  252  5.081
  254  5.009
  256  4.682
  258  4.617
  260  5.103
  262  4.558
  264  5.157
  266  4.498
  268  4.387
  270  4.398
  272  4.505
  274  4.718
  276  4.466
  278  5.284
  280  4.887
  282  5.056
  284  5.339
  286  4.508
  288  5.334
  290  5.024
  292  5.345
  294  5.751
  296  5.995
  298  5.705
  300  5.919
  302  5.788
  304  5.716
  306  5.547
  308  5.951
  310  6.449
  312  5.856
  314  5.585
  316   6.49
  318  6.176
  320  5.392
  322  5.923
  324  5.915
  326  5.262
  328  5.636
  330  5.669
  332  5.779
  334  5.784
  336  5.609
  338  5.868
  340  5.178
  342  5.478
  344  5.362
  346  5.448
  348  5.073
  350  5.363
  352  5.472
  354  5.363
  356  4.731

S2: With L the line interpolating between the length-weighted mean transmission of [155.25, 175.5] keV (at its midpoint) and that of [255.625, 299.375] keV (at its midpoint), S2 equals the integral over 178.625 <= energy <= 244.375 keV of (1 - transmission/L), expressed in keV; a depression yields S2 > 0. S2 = 5.4 keV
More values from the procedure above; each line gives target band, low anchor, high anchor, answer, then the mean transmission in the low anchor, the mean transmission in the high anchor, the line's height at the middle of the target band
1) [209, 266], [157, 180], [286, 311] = 7.1 keV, 5.17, 5.66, 5.43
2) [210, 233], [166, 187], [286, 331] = 3.4 keV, 5.05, 5.72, 5.28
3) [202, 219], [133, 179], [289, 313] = 3.5 keV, 5.47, 5.75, 5.58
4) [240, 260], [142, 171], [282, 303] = 1.8 keV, 5.34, 5.45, 5.42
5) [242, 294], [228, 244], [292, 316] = 4.9 keV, 5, 5.85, 5.4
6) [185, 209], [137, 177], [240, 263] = 2.8 keV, 5.41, 4.9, 5.19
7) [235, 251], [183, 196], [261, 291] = -0.9 keV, 4.6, 4.81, 4.73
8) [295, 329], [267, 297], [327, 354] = -3.8 keV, 5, 5.51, 5.26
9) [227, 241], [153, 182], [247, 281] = -0.2 keV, 5.17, 4.78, 4.9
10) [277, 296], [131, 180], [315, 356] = 1.2 keV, 5.48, 5.59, 5.56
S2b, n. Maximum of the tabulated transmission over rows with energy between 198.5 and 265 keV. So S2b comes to 5.277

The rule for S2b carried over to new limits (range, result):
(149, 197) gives 5.644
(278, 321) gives 6.49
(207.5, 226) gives 4.829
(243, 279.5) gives 5.284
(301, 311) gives 6.449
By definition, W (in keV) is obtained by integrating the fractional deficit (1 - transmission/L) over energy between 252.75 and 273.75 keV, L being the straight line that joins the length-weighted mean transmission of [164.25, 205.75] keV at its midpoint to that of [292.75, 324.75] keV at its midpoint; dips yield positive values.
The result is 3.1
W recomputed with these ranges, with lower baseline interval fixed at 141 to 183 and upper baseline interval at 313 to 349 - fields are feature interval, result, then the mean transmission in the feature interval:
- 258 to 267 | 1.1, 4.81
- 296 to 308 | -0.4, 5.77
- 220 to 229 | 1.5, 4.55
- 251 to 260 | 1.0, 4.88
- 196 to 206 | 1.4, 4.61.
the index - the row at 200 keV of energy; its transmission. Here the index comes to 4.213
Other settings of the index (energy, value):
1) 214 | 4.155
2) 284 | 5.339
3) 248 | 5.076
